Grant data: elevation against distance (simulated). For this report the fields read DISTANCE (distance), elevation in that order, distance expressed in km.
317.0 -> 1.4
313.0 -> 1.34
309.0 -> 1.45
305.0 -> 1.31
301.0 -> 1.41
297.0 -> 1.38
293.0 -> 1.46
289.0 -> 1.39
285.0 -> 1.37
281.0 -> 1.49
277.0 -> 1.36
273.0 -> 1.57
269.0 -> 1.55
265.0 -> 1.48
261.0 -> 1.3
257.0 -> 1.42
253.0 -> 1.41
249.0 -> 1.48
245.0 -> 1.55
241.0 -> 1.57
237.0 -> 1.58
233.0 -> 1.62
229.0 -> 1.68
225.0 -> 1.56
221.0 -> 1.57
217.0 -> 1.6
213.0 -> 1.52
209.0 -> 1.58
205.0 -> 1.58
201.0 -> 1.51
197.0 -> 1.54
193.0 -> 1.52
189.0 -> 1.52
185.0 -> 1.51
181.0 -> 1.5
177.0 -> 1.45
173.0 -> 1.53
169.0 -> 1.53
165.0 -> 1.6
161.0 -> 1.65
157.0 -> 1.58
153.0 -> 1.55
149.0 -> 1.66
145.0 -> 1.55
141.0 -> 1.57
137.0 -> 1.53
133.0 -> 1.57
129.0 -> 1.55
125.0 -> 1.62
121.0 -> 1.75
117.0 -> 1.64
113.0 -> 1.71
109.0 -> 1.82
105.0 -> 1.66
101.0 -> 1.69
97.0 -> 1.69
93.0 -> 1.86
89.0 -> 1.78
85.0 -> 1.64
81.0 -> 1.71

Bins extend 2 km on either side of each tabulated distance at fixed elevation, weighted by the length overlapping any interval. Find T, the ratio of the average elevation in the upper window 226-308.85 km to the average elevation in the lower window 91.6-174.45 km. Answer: 0.9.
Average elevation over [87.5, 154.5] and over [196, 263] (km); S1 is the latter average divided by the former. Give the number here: 0.92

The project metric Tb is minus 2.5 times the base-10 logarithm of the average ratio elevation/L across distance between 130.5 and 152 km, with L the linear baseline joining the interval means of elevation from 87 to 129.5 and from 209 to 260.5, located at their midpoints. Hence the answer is 0.06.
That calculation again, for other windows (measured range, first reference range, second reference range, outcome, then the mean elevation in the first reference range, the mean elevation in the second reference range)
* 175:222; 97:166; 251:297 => 0.004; 1.63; 1.43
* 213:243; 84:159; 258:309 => -0.063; 1.65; 1.42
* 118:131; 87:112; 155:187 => 0.025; 1.75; 1.54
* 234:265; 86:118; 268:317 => 0.009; 1.73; 1.42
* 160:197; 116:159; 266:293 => 0.017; 1.6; 1.46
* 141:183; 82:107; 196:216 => 0.038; 1.72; 1.55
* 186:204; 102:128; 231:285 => 0.037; 1.69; 1.49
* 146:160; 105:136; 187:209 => 0.008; 1.66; 1.54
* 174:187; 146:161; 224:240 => 0.080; 1.6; 1.61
